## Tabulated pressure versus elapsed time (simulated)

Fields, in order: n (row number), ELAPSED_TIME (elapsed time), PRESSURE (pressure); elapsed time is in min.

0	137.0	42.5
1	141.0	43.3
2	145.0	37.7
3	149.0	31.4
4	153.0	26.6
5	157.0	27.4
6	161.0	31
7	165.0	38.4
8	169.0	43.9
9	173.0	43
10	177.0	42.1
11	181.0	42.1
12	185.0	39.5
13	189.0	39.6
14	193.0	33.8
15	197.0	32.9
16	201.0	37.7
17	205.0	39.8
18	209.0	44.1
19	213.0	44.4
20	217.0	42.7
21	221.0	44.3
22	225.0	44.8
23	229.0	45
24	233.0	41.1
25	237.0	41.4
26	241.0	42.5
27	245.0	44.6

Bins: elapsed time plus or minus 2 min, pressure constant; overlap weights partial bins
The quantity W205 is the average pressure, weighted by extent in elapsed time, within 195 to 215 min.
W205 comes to 39.8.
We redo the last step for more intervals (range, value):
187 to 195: 36.7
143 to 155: 31.9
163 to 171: 41.1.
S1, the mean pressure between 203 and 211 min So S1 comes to 42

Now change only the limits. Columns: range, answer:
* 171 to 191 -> 41.3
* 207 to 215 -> 44.2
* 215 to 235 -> 43.6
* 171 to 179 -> 42.5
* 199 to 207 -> 38.8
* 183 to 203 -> 36.7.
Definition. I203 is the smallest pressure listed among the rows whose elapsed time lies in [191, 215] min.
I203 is 32.9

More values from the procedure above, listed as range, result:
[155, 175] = 27.4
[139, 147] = 37.7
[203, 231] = 39.8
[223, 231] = 44.8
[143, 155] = 26.6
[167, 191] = 39.5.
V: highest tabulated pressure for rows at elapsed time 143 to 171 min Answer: 43.9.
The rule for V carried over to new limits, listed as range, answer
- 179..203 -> 42.1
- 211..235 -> 45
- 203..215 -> 44.4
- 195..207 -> 39.8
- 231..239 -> 41.4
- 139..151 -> 43.3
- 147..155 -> 31.4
